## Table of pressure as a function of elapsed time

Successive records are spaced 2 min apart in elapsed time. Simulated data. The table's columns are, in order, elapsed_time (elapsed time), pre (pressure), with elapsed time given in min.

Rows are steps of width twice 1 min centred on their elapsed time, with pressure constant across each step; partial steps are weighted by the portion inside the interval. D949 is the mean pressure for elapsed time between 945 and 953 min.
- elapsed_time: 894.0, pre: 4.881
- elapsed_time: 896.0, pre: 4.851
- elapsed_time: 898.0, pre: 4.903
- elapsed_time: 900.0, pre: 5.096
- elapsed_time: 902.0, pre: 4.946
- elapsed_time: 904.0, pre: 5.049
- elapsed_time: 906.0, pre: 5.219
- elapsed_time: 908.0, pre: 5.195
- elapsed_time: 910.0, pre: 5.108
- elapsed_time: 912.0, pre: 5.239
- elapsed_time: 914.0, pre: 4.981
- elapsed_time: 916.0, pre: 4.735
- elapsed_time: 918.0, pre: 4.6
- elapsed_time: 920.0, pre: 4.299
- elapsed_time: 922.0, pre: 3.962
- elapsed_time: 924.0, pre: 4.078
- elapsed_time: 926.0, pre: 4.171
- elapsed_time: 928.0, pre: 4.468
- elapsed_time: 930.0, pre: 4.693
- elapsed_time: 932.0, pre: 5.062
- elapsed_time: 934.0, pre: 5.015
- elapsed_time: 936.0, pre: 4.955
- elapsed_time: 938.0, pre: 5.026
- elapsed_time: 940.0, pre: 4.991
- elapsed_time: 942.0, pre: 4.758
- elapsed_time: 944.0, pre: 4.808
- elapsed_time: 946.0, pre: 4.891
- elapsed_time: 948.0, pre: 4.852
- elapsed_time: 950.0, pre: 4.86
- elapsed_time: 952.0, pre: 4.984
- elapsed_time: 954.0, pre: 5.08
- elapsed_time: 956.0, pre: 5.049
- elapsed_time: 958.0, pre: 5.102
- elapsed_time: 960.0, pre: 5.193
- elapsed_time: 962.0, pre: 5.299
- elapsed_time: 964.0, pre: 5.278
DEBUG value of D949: 4.9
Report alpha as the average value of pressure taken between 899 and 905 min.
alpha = 5.03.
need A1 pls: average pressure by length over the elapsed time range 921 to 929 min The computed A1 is 4.17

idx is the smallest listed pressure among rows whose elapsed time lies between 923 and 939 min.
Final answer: 4.078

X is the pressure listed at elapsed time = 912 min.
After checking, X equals 5.239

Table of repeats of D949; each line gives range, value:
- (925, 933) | 4.6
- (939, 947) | 4.86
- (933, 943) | 4.95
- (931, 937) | 5.01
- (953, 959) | 5.08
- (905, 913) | 5.19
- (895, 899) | 4.88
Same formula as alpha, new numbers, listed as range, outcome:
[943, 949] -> 4.85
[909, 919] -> 4.93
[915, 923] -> 4.4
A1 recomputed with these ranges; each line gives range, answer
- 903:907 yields 5.13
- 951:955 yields 5.03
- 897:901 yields 5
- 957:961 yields 5.15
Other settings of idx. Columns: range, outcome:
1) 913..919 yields 4.6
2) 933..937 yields 4.955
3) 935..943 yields 4.758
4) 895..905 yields 4.851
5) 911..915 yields 4.981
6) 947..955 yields 4.852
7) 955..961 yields 5.049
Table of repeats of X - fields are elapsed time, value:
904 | 5.049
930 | 4.693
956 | 5.049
